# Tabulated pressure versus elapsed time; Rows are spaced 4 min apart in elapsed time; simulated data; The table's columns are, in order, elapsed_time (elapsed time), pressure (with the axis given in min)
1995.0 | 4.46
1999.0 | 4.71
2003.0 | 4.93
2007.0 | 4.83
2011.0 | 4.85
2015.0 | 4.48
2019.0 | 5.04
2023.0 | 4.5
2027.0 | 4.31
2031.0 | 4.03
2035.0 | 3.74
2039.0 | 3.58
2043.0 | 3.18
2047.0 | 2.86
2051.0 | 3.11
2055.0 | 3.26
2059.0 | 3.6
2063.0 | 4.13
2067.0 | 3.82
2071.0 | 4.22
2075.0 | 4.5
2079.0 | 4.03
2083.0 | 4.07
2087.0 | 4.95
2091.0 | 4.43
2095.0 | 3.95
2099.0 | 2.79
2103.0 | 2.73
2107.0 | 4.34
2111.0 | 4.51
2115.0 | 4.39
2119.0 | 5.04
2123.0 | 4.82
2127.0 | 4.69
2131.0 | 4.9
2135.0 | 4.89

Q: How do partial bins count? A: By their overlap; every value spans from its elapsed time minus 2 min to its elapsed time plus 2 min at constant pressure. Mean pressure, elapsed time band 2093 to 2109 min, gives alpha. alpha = 3.45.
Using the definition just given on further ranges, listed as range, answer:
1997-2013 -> 4.83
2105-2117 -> 4.41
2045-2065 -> 3.39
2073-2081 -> 4.27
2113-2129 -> 4.74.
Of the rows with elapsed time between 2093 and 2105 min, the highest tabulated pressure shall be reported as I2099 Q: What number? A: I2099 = 3.95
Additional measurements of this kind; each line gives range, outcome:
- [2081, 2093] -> 4.95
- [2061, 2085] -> 4.5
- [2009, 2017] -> 4.85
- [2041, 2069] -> 4.13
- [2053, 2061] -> 3.6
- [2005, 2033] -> 5.04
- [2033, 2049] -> 3.74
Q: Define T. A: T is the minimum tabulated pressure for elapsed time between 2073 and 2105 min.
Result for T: 2.73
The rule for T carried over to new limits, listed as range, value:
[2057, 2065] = 3.6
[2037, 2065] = 2.86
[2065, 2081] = 3.82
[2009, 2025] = 4.48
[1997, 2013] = 4.71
